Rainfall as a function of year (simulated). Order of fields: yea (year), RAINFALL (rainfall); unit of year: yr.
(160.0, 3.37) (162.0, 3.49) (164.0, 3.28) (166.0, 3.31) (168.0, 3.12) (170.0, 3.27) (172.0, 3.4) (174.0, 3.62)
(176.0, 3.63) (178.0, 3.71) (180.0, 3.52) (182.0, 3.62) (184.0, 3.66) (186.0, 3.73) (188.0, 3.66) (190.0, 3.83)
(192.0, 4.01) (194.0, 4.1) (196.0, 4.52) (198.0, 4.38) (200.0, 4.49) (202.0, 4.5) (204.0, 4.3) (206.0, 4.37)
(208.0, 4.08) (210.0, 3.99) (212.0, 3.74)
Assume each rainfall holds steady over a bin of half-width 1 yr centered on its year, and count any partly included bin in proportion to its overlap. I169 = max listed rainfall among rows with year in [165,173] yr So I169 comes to 3.4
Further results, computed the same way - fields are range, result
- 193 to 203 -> 4.52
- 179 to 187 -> 3.73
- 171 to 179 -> 3.71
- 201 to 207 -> 4.5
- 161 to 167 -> 3.49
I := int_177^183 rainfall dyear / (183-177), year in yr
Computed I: 3.62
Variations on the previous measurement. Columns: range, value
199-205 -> 4.43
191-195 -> 4.05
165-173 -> 3.28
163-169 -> 3.24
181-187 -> 3.67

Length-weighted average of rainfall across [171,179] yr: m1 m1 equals 3.59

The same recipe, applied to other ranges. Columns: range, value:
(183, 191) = 3.72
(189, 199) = 4.17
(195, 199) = 4.45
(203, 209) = 4.25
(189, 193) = 3.92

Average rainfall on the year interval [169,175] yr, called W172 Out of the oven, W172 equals 3.43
